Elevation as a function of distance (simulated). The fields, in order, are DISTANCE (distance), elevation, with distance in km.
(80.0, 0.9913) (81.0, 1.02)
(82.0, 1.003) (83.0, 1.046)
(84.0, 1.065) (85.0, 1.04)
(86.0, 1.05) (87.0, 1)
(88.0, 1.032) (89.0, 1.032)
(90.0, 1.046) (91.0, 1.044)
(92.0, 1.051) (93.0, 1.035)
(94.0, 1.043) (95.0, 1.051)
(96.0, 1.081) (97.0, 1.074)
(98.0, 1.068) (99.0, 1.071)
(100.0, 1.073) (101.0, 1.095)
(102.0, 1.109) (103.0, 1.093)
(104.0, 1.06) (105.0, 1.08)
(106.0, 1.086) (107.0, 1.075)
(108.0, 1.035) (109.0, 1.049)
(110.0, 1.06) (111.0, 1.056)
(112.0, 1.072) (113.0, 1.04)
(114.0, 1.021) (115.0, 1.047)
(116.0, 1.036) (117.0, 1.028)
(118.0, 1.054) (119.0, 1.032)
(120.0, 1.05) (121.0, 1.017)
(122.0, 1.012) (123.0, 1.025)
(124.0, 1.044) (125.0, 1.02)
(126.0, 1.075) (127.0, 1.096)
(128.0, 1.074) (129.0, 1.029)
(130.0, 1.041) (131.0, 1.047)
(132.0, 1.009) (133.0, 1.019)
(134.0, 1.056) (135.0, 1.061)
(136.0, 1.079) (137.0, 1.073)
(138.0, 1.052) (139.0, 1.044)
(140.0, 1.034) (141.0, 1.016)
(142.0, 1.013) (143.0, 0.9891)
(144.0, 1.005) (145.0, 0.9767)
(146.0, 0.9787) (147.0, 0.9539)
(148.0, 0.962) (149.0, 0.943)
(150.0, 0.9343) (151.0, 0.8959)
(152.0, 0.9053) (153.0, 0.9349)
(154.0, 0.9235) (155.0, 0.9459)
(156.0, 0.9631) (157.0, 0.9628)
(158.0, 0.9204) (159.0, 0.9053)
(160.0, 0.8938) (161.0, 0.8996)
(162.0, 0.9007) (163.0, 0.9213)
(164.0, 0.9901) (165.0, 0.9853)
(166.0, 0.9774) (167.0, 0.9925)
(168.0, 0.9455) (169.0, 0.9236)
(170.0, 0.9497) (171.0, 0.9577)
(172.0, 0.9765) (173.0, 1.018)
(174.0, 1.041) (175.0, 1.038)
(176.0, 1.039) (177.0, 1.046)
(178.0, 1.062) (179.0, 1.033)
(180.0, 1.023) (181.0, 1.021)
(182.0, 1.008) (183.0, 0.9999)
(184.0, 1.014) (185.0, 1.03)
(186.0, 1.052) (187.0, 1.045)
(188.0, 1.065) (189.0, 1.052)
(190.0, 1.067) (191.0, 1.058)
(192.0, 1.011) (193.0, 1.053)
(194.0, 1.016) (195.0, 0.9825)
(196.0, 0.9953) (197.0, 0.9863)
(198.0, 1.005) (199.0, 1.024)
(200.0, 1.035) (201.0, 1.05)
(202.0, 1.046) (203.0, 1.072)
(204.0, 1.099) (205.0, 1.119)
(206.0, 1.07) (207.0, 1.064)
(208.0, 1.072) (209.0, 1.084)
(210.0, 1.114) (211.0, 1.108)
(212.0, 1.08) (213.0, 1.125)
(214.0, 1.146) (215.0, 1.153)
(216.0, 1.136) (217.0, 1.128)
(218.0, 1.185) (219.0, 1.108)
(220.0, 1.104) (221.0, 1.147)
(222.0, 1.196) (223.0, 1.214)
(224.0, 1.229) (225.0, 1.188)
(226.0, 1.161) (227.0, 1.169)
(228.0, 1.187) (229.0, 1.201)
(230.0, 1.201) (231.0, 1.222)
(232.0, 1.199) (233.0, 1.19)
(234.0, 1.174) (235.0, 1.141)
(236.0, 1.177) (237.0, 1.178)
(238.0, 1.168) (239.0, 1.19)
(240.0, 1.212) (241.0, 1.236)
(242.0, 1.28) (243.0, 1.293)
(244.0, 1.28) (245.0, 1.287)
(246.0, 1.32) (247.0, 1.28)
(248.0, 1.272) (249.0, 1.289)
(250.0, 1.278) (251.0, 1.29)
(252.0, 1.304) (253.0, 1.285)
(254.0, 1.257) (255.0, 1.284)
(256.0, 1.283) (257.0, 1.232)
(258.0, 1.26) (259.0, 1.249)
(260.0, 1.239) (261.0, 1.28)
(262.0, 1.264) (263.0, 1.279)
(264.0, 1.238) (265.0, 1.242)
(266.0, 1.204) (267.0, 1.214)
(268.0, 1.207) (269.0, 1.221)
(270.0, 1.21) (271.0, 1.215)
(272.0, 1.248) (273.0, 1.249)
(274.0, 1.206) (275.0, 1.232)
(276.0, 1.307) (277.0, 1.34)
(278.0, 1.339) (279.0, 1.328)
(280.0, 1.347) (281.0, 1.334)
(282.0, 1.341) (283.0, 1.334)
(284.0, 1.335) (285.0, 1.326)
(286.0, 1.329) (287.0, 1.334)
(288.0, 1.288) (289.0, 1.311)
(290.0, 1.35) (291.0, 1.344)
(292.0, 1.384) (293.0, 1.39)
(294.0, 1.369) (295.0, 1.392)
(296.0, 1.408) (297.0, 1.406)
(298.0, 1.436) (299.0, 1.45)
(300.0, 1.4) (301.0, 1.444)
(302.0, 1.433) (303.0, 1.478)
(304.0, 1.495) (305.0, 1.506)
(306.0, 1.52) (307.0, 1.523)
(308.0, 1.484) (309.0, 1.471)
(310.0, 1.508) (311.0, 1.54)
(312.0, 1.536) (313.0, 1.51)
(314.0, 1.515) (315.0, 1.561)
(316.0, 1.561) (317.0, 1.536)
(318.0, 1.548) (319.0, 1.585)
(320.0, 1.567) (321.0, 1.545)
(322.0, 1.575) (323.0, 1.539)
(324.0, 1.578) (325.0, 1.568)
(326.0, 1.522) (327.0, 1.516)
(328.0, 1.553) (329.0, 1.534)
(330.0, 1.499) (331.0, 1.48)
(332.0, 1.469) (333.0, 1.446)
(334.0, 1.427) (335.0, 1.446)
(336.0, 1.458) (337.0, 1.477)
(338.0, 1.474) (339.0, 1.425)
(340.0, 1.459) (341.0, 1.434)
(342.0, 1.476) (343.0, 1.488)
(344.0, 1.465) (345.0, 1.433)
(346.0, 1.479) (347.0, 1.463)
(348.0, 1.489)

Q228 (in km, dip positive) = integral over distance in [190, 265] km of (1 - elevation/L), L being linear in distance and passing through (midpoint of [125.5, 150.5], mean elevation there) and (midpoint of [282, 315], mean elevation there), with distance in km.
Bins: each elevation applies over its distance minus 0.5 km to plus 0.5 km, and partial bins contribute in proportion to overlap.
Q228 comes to 4.7 km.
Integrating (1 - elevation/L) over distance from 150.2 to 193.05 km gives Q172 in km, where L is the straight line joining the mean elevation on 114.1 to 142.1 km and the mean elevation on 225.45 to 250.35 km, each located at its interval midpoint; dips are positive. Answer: 4.9 km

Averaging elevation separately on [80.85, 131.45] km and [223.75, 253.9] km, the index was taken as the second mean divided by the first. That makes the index 1.17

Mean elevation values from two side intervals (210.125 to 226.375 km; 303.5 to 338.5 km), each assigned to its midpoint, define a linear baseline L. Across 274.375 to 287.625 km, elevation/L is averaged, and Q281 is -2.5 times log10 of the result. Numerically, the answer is 0.04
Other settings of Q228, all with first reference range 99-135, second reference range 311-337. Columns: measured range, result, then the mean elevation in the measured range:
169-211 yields 6.3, 1.04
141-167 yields 4.3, 0.949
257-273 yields 1.7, 1.24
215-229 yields 1.3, 1.17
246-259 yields 0.8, 1.28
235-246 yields 0.8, 1.23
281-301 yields 1.1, 1.37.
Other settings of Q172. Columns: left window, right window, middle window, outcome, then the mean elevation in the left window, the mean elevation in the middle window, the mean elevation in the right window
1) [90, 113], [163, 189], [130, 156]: 0.99 km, 1.07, 0.994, 1.01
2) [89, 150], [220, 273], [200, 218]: 1.17 km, 1.04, 1.1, 1.23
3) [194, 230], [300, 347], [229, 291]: 0.64 km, 1.11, 1.26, 1.5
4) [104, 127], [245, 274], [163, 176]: 1.65 km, 1.05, 0.983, 1.26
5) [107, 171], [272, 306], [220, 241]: 0.60 km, 1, 1.19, 1.36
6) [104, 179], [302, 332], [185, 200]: 1.65 km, 1.01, 1.03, 1.53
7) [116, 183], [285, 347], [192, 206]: 1.24 km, 0.998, 1.04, 1.47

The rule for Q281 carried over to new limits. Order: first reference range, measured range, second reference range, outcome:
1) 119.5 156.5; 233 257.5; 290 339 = 0.043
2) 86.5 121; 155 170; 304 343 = 0.241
